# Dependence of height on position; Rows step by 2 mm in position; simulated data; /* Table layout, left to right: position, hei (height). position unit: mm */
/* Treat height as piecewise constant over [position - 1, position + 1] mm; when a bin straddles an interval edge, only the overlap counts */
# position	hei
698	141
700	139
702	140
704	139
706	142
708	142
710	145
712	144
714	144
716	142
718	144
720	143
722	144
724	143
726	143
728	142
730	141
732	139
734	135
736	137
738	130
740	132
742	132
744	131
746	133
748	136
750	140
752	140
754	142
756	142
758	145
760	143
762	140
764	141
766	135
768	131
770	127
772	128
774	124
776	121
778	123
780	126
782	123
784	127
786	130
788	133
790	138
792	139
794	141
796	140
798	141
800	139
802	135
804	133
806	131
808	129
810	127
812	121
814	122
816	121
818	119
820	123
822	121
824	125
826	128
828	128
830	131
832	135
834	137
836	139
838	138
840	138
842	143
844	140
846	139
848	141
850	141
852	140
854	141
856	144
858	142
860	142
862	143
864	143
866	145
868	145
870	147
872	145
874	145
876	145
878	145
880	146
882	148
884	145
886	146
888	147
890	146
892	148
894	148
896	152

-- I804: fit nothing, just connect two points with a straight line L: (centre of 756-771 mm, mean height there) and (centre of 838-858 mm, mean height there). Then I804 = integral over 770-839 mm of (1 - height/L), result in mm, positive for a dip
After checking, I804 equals 4.6 mm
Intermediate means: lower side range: 138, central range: 130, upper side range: 141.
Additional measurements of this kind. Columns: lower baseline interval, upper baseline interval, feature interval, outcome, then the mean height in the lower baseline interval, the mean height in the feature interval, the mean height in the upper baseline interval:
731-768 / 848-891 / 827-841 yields 0.69 mm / 137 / 135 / 144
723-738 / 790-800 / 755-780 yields 1.18 mm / 139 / 133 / 140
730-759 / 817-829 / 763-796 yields 0.09 mm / 137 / 131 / 124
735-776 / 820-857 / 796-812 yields 0.27 mm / 135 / 133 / 136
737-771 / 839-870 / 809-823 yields 1.79 mm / 136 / 122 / 142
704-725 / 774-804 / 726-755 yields 0.56 mm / 143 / 137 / 132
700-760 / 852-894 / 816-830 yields 1.84 mm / 140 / 124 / 145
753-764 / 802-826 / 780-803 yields -0.46 mm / 142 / 135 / 125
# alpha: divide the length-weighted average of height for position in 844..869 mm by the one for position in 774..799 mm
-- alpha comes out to 1.08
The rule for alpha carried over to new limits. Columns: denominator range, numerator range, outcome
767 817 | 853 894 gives 1.12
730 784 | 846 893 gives 1.08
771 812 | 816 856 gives 1.02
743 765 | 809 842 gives 0.92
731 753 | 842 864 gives 1.05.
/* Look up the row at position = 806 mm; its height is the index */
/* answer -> 131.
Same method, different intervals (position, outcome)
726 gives 143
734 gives 135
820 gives 123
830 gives 131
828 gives 128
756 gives 142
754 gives 142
